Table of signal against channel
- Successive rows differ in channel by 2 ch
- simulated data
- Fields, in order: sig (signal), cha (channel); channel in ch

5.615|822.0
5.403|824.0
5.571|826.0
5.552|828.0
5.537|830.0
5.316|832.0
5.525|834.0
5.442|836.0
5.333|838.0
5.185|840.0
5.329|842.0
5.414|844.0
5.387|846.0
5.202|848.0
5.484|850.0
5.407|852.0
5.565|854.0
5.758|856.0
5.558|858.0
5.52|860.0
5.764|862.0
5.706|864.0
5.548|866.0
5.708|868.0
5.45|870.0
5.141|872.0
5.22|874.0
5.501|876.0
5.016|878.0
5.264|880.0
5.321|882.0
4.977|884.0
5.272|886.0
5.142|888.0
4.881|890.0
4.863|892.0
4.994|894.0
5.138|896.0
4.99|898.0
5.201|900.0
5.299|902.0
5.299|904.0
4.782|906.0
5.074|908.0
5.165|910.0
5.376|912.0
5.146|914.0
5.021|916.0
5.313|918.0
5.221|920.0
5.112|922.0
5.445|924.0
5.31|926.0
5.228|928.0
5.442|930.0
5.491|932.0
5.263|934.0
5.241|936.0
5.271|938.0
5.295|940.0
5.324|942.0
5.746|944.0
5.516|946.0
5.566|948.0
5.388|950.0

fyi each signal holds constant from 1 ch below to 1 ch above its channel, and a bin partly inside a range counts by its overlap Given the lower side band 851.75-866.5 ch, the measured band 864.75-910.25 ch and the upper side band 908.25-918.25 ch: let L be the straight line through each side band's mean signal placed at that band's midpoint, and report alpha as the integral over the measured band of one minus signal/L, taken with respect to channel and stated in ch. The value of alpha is 1.7 ch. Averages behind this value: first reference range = 5.62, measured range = 5.19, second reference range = 5.19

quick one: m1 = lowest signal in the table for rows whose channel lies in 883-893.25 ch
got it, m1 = 4.863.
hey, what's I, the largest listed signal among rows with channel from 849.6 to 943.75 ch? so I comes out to 5.764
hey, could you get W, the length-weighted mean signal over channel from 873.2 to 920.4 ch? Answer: 5.14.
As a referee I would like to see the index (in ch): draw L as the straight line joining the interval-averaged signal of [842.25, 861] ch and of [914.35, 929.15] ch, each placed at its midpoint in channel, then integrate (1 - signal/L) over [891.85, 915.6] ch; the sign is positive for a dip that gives 0.8 ch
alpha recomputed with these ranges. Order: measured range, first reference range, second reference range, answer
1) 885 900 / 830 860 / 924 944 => 0.9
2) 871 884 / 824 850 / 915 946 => 0.3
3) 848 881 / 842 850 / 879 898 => -1.4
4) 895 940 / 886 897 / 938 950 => 0.2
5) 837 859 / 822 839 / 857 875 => 0.3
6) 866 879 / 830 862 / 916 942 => 0.1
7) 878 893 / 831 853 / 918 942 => 0.7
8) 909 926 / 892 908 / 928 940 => -0.1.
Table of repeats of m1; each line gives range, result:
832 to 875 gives 5.141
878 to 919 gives 4.782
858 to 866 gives 5.52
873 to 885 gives 4.977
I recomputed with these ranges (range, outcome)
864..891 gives 5.708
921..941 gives 5.491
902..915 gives 5.376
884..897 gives 5.272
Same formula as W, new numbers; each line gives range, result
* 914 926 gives 5.22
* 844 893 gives 5.36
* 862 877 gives 5.49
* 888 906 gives 5.07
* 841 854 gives 5.39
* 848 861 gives 5.52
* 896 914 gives 5.15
